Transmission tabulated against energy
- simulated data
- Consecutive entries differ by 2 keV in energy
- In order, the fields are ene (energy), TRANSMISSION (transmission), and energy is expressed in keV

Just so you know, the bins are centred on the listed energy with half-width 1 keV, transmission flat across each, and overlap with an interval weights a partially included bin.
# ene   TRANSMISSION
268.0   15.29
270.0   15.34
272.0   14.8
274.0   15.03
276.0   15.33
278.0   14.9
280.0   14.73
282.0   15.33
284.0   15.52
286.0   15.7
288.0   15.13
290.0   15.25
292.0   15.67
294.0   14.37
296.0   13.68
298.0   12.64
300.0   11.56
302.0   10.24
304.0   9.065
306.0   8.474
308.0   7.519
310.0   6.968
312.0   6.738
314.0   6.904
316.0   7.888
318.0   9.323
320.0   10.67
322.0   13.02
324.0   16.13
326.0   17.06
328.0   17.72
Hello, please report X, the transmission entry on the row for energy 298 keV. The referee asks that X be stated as 12.64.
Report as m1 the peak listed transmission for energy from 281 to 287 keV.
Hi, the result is 15.7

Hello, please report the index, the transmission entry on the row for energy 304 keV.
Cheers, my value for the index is 9.065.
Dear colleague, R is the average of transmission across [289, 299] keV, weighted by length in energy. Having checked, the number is 14.3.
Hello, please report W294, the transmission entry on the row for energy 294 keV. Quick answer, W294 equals 14.37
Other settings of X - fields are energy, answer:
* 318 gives 9.323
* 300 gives 11.56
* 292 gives 15.67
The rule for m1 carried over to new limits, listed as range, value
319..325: 16.13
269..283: 15.34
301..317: 10.24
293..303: 14.37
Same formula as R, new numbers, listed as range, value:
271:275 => 14.9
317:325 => 12.3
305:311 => 7.65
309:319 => 7.56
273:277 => 15.2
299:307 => 9.83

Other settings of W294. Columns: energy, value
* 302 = 10.24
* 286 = 15.7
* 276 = 15.33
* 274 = 15.03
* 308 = 7.519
